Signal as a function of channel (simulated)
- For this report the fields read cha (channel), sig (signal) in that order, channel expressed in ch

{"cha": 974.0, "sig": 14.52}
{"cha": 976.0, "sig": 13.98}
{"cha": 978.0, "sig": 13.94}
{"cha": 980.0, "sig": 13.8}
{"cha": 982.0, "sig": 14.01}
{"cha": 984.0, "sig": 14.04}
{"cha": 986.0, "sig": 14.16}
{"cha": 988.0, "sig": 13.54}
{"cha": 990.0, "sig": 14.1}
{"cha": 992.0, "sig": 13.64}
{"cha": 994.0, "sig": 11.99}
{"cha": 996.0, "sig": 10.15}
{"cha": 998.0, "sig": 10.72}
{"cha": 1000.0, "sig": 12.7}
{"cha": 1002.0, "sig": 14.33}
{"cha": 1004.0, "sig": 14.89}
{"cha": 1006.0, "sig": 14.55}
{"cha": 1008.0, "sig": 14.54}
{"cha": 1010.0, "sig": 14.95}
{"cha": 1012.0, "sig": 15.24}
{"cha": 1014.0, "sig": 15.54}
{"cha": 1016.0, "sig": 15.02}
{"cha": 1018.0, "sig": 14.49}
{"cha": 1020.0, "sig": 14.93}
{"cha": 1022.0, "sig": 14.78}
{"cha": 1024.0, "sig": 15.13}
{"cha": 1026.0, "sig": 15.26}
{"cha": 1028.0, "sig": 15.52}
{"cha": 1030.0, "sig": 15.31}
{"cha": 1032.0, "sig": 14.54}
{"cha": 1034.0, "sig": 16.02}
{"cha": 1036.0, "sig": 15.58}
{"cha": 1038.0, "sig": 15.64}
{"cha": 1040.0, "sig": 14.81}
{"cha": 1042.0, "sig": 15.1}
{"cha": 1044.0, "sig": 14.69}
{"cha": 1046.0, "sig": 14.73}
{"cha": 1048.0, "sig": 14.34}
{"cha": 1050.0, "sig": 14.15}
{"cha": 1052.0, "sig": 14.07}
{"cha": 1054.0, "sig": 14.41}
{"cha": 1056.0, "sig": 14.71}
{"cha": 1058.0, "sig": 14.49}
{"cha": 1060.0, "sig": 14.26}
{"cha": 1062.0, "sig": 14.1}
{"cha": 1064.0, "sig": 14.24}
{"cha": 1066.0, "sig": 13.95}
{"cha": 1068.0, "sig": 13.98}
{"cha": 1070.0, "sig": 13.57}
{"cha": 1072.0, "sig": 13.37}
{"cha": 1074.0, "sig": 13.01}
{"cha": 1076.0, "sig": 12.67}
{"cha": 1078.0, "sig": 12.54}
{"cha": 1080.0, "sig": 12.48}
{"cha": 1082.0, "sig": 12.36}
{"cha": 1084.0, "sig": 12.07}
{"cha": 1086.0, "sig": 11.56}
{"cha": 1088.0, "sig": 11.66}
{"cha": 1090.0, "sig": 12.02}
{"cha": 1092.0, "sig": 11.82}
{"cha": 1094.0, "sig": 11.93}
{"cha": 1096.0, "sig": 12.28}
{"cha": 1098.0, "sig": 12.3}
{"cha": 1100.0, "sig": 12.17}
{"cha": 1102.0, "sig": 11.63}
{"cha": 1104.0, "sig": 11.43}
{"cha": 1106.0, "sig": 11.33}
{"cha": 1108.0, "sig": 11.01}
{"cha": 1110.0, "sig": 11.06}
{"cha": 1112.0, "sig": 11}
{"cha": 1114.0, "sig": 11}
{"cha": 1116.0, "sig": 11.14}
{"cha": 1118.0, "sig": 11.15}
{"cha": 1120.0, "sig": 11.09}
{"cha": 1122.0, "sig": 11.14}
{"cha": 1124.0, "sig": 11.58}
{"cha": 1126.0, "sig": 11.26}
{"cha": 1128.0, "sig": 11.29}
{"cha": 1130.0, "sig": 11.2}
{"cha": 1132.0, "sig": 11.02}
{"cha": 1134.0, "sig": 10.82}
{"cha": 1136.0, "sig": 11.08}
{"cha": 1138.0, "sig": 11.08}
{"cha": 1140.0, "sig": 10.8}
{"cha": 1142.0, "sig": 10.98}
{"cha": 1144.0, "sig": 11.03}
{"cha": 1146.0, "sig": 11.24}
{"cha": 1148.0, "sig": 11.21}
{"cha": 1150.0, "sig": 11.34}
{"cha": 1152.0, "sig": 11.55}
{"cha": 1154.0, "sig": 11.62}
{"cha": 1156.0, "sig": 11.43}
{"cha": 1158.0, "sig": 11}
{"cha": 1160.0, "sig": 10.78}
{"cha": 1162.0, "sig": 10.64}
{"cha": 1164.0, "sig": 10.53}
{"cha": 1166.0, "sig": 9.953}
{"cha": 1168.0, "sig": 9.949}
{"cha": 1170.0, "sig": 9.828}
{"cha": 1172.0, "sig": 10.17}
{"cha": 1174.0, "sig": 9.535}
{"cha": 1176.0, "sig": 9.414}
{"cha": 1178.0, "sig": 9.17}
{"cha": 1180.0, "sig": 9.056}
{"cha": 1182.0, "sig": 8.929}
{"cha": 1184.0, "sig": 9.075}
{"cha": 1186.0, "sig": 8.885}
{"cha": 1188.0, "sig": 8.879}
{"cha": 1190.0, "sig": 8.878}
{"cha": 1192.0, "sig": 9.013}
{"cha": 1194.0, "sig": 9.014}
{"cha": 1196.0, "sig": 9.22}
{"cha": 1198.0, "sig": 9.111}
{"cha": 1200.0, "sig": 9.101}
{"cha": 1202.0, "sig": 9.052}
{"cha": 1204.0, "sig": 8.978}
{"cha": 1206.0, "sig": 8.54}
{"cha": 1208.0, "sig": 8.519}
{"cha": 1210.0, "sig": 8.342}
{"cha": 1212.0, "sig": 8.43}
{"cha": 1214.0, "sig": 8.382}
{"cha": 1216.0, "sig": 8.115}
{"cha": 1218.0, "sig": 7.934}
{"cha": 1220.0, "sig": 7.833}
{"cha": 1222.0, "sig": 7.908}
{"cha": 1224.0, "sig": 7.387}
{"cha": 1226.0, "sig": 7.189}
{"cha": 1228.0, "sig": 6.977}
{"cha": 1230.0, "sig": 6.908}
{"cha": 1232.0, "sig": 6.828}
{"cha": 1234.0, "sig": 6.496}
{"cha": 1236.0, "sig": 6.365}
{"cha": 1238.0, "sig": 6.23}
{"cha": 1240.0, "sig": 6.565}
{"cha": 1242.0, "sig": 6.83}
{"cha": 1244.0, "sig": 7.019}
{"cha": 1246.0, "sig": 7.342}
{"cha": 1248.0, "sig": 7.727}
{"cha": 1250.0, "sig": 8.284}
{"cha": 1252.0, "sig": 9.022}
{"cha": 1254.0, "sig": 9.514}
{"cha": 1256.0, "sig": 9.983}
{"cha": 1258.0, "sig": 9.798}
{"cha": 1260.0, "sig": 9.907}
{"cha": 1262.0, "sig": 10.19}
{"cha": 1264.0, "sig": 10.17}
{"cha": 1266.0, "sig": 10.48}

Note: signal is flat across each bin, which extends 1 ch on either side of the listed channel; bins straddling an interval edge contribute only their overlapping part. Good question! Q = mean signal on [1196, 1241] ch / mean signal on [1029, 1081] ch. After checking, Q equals 0.55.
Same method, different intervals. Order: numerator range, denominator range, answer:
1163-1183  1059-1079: 0.71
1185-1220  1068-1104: 0.71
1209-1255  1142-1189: 0.74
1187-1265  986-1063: 0.57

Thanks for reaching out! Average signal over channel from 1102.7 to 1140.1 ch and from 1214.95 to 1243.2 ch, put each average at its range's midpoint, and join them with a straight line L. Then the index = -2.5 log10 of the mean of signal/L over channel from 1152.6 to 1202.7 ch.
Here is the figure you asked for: -0.08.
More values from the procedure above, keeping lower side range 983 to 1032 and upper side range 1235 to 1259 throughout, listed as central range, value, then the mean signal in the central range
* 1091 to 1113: 0.00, 11.6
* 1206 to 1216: 0.05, 8.4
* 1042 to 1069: -0.12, 14.3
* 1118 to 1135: -0.01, 11.2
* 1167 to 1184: 0.03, 9.48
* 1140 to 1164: -0.08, 11.1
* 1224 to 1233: 0.19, 7.02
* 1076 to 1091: 0.00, 12.1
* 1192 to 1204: 0.01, 9.08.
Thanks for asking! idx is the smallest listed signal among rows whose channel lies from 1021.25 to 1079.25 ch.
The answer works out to 12.54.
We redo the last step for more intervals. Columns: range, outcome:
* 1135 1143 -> 10.8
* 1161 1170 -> 9.828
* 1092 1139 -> 10.82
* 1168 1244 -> 6.23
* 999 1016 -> 12.7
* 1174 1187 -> 8.885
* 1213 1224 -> 7.387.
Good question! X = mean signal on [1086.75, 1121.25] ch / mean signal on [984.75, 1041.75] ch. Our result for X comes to 0.80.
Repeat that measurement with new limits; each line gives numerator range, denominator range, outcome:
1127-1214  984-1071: 0.70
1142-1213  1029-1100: 0.72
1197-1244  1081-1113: 0.66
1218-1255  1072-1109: 0.61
